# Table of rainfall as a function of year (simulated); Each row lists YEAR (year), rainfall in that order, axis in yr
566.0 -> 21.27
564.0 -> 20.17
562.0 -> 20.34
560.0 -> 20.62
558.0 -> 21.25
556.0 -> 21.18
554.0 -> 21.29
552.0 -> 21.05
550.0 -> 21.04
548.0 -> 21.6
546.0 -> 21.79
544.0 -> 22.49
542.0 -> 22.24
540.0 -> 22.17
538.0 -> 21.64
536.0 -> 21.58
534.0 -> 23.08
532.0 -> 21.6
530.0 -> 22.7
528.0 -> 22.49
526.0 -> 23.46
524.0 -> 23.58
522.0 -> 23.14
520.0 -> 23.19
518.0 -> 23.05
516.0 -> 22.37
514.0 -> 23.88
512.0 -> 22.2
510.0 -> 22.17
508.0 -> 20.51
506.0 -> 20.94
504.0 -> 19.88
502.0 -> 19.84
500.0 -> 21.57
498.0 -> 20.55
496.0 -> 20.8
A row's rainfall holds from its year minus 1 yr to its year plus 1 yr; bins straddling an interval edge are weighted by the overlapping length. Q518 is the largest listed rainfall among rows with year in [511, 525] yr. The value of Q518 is 23.88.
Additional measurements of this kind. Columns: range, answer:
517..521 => 23.19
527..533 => 22.7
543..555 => 22.49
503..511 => 22.17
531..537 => 23.08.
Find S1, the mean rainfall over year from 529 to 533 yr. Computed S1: 22.1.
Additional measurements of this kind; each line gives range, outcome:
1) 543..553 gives 21.6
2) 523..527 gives 23.5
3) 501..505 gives 19.9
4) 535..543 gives 21.9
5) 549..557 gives 21.1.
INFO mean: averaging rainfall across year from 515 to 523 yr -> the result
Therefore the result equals 22.9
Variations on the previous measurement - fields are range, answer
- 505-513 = 21.5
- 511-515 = 23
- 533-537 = 22.3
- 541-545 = 22.4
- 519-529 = 23.2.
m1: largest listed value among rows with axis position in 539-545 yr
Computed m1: 22.49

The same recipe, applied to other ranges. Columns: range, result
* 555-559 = 21.25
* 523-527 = 23.58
